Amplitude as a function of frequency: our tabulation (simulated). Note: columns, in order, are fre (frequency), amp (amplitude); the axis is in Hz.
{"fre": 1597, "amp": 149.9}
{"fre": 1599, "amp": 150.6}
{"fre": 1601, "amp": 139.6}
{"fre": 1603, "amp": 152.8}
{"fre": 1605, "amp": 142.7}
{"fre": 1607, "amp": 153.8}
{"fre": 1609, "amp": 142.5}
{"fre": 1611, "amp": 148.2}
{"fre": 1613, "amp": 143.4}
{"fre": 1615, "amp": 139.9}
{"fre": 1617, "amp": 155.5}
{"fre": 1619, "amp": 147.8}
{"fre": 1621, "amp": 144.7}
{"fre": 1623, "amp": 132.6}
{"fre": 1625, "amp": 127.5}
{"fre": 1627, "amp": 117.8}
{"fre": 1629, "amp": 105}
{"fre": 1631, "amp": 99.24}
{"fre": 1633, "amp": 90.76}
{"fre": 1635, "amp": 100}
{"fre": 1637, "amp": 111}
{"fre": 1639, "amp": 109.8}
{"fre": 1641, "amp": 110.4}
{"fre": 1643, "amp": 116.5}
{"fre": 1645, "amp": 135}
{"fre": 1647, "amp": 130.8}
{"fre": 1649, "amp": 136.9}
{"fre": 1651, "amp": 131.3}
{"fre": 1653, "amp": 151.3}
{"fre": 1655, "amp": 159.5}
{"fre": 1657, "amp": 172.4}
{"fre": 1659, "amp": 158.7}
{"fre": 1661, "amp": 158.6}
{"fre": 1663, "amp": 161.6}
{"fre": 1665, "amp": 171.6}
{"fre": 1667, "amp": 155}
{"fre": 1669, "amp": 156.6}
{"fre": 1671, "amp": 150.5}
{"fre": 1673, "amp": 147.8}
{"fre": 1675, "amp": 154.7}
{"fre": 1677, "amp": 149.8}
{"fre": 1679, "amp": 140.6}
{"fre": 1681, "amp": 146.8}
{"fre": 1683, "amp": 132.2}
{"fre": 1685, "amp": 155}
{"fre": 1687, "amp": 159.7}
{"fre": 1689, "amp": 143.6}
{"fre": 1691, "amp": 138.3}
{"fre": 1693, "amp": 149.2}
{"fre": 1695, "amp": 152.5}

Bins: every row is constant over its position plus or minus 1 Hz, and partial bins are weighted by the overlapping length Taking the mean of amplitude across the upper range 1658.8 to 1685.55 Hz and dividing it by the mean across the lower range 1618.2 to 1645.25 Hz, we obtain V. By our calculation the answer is 1.30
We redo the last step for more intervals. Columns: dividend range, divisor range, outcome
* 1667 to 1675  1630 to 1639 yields 1.50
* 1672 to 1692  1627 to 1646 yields 1.35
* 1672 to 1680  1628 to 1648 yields 1.34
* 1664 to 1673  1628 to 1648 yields 1.42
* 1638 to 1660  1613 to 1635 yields 1.09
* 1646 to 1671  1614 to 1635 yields 1.23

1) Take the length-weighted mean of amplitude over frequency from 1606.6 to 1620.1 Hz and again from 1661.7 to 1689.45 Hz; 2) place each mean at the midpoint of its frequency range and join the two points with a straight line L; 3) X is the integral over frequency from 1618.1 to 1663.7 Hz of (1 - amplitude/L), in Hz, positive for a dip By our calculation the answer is 5.7 Hz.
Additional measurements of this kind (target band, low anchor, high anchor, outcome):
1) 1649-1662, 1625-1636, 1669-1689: -2.69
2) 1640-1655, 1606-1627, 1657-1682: 1.77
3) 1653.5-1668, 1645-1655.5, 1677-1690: -2.01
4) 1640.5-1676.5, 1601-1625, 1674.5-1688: -0.29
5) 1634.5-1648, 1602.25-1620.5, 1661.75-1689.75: 2.95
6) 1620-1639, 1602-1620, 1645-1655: 3.93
